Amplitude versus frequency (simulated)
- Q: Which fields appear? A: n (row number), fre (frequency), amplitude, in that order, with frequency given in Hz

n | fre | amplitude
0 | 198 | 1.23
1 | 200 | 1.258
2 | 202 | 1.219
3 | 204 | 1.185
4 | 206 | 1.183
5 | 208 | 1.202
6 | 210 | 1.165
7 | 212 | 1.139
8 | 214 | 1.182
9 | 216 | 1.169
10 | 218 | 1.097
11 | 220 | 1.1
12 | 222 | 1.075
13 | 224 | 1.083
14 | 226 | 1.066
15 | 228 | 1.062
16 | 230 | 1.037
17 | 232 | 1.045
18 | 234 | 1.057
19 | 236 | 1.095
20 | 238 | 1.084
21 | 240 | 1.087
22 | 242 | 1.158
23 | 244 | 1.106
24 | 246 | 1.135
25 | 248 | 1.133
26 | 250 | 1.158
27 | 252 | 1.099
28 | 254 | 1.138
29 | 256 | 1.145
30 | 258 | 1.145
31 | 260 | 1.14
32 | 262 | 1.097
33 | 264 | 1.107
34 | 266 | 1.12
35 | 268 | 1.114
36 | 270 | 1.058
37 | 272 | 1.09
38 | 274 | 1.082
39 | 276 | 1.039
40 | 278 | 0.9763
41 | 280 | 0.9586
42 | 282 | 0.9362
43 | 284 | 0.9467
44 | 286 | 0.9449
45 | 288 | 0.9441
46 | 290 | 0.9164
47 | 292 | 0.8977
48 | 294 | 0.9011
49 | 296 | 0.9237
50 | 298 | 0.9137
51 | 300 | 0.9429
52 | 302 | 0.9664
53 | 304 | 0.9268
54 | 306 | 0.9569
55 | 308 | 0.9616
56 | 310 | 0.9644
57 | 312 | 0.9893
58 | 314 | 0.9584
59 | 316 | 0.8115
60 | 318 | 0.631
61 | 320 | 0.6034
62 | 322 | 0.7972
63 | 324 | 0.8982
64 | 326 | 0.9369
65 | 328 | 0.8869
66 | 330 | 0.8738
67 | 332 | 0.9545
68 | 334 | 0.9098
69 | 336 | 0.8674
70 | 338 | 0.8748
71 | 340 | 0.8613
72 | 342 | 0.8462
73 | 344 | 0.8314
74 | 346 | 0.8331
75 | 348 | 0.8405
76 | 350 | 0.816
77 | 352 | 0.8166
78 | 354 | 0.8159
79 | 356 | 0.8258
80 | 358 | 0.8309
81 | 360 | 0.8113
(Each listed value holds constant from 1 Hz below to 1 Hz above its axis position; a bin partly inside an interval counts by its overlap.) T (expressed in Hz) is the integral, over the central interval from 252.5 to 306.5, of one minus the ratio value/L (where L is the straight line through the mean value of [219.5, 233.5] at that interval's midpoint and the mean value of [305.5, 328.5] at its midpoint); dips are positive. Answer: -3.7 Hz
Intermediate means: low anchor 1.07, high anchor 0.864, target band 1.01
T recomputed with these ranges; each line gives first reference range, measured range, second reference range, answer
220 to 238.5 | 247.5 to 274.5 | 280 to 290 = -3.3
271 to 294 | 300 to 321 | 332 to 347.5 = 0.9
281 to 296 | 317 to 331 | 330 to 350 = 1.3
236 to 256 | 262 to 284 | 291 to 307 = -0.5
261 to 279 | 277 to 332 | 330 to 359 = 3.9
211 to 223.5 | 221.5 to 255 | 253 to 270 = 0.8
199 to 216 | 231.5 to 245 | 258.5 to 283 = 0.4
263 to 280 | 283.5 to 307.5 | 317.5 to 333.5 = 0.7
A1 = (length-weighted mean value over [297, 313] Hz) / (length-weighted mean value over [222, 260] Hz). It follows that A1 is 0.86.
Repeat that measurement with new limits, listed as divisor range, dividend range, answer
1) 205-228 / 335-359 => 0.74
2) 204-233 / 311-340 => 0.77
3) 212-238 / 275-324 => 0.83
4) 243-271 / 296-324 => 0.79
